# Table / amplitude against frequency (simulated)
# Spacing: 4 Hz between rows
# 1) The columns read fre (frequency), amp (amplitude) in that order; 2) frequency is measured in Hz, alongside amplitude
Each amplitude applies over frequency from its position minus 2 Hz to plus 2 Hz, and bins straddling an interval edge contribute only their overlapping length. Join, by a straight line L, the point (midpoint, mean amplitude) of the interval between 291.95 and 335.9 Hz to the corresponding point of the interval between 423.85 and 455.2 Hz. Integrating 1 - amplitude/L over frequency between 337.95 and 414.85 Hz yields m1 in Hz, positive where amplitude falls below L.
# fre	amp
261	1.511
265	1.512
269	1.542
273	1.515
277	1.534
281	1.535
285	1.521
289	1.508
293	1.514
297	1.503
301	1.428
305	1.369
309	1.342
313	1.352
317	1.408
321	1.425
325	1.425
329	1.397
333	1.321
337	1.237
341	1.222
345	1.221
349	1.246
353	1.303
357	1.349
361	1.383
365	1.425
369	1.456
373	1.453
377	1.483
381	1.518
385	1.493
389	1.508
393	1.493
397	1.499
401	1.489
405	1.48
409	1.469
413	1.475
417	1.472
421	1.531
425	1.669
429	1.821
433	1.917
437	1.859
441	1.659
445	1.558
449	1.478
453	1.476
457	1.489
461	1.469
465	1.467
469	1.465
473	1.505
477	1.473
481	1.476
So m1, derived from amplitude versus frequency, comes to 6.2 Hz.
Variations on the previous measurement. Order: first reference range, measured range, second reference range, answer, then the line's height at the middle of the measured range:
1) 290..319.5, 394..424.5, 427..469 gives 1.23 Hz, 1.56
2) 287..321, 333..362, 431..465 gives 3.95 Hz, 1.48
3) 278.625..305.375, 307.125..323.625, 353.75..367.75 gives 0.79 Hz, 1.45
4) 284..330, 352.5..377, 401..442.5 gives 1.97 Hz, 1.53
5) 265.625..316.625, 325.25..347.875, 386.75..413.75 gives 2.89 Hz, 1.48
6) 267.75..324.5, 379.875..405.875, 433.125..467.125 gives 0.62 Hz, 1.53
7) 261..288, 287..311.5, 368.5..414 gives 1.20 Hz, 1.52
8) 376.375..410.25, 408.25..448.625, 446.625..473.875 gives -4.25 Hz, 1.49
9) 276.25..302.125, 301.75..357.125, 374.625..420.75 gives 6.26 Hz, 1.5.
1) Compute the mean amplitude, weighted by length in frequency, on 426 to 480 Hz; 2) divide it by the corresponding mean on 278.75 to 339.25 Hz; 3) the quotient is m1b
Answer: 1.1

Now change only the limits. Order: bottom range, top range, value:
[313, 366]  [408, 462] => 1.20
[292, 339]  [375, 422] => 1.07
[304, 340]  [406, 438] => 1.21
